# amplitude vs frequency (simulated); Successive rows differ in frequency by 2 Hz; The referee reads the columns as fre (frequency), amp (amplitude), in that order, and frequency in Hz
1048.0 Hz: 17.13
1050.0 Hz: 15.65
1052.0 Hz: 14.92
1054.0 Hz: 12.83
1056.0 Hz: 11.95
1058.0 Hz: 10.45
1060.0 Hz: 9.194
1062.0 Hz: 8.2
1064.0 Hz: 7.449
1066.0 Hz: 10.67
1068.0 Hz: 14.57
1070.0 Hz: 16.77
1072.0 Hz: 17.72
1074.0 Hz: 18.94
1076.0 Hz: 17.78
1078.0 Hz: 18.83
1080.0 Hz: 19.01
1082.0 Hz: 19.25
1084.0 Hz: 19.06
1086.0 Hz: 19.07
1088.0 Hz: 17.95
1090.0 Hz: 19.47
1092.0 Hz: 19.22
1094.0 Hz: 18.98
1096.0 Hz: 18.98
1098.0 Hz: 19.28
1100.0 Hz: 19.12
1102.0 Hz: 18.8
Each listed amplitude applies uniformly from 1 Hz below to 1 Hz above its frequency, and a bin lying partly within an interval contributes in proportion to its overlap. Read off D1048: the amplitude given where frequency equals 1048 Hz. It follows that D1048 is 17.13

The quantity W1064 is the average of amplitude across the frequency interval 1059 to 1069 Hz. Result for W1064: 10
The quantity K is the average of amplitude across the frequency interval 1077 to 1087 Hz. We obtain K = 19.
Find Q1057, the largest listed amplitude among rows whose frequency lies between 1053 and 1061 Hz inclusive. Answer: 12.83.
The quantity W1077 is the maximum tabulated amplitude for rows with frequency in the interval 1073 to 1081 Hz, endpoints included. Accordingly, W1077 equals 19.01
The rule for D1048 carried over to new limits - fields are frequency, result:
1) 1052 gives 14.92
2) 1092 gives 19.22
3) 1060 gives 9.194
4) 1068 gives 14.57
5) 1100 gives 19.12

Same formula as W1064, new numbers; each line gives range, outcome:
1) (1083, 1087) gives 19.1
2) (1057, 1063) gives 9.28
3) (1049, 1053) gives 15.3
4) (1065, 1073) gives 14.9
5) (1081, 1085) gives 19.2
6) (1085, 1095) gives 18.9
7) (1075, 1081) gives 18.5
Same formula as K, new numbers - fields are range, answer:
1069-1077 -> 17.8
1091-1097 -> 19.1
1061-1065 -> 7.82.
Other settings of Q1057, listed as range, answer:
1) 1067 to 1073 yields 17.72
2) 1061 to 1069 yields 14.57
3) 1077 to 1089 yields 19.25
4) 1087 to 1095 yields 19.47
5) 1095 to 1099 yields 19.28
